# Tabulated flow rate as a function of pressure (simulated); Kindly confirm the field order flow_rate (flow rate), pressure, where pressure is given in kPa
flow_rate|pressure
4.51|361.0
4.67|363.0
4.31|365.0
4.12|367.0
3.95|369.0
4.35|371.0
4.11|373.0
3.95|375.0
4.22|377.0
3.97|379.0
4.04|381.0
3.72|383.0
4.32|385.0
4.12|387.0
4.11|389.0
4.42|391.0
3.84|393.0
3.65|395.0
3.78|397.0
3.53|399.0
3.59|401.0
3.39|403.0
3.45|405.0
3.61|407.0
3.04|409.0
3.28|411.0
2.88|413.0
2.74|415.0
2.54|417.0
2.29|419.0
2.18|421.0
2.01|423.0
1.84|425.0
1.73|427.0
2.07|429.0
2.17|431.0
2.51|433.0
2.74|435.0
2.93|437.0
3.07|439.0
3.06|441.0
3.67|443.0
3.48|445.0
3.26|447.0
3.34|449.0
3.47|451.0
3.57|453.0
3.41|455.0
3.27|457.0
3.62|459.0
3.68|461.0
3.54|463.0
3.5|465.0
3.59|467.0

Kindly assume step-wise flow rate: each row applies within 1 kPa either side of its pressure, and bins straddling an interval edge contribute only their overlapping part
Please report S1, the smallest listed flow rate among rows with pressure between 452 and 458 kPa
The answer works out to 3.27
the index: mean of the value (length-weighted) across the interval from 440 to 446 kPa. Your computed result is 3.4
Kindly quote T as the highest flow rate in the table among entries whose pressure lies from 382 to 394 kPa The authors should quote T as 4.42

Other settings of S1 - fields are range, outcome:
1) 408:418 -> 2.54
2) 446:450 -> 3.26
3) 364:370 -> 3.95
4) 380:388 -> 3.72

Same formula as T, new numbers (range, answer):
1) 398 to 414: 3.61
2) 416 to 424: 2.54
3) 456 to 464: 3.68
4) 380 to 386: 4.32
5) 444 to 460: 3.62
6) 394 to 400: 3.78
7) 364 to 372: 4.35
